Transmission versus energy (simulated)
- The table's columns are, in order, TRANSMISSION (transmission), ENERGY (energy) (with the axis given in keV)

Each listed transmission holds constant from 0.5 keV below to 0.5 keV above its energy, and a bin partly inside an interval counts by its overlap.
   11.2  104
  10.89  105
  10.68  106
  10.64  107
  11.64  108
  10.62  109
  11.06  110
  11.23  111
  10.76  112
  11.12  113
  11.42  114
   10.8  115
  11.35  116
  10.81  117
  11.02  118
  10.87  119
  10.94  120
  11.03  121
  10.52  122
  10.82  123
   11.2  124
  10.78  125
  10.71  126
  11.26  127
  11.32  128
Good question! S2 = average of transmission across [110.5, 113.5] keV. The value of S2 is 11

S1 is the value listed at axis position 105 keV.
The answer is 10.89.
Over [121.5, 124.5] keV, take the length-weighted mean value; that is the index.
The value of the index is 10.8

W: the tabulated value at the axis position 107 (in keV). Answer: 10.64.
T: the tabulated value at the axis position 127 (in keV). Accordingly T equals 11.26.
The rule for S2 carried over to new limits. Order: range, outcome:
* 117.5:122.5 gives 10.9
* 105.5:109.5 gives 10.9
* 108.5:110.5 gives 10.8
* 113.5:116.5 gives 11.2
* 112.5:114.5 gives 11.3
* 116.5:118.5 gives 10.9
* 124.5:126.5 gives 10.7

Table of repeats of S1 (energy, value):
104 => 11.2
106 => 10.68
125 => 10.78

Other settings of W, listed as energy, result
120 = 10.94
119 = 10.87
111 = 11.23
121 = 11.03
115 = 10.8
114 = 11.42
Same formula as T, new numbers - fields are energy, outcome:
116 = 11.35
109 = 10.62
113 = 11.12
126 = 10.71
